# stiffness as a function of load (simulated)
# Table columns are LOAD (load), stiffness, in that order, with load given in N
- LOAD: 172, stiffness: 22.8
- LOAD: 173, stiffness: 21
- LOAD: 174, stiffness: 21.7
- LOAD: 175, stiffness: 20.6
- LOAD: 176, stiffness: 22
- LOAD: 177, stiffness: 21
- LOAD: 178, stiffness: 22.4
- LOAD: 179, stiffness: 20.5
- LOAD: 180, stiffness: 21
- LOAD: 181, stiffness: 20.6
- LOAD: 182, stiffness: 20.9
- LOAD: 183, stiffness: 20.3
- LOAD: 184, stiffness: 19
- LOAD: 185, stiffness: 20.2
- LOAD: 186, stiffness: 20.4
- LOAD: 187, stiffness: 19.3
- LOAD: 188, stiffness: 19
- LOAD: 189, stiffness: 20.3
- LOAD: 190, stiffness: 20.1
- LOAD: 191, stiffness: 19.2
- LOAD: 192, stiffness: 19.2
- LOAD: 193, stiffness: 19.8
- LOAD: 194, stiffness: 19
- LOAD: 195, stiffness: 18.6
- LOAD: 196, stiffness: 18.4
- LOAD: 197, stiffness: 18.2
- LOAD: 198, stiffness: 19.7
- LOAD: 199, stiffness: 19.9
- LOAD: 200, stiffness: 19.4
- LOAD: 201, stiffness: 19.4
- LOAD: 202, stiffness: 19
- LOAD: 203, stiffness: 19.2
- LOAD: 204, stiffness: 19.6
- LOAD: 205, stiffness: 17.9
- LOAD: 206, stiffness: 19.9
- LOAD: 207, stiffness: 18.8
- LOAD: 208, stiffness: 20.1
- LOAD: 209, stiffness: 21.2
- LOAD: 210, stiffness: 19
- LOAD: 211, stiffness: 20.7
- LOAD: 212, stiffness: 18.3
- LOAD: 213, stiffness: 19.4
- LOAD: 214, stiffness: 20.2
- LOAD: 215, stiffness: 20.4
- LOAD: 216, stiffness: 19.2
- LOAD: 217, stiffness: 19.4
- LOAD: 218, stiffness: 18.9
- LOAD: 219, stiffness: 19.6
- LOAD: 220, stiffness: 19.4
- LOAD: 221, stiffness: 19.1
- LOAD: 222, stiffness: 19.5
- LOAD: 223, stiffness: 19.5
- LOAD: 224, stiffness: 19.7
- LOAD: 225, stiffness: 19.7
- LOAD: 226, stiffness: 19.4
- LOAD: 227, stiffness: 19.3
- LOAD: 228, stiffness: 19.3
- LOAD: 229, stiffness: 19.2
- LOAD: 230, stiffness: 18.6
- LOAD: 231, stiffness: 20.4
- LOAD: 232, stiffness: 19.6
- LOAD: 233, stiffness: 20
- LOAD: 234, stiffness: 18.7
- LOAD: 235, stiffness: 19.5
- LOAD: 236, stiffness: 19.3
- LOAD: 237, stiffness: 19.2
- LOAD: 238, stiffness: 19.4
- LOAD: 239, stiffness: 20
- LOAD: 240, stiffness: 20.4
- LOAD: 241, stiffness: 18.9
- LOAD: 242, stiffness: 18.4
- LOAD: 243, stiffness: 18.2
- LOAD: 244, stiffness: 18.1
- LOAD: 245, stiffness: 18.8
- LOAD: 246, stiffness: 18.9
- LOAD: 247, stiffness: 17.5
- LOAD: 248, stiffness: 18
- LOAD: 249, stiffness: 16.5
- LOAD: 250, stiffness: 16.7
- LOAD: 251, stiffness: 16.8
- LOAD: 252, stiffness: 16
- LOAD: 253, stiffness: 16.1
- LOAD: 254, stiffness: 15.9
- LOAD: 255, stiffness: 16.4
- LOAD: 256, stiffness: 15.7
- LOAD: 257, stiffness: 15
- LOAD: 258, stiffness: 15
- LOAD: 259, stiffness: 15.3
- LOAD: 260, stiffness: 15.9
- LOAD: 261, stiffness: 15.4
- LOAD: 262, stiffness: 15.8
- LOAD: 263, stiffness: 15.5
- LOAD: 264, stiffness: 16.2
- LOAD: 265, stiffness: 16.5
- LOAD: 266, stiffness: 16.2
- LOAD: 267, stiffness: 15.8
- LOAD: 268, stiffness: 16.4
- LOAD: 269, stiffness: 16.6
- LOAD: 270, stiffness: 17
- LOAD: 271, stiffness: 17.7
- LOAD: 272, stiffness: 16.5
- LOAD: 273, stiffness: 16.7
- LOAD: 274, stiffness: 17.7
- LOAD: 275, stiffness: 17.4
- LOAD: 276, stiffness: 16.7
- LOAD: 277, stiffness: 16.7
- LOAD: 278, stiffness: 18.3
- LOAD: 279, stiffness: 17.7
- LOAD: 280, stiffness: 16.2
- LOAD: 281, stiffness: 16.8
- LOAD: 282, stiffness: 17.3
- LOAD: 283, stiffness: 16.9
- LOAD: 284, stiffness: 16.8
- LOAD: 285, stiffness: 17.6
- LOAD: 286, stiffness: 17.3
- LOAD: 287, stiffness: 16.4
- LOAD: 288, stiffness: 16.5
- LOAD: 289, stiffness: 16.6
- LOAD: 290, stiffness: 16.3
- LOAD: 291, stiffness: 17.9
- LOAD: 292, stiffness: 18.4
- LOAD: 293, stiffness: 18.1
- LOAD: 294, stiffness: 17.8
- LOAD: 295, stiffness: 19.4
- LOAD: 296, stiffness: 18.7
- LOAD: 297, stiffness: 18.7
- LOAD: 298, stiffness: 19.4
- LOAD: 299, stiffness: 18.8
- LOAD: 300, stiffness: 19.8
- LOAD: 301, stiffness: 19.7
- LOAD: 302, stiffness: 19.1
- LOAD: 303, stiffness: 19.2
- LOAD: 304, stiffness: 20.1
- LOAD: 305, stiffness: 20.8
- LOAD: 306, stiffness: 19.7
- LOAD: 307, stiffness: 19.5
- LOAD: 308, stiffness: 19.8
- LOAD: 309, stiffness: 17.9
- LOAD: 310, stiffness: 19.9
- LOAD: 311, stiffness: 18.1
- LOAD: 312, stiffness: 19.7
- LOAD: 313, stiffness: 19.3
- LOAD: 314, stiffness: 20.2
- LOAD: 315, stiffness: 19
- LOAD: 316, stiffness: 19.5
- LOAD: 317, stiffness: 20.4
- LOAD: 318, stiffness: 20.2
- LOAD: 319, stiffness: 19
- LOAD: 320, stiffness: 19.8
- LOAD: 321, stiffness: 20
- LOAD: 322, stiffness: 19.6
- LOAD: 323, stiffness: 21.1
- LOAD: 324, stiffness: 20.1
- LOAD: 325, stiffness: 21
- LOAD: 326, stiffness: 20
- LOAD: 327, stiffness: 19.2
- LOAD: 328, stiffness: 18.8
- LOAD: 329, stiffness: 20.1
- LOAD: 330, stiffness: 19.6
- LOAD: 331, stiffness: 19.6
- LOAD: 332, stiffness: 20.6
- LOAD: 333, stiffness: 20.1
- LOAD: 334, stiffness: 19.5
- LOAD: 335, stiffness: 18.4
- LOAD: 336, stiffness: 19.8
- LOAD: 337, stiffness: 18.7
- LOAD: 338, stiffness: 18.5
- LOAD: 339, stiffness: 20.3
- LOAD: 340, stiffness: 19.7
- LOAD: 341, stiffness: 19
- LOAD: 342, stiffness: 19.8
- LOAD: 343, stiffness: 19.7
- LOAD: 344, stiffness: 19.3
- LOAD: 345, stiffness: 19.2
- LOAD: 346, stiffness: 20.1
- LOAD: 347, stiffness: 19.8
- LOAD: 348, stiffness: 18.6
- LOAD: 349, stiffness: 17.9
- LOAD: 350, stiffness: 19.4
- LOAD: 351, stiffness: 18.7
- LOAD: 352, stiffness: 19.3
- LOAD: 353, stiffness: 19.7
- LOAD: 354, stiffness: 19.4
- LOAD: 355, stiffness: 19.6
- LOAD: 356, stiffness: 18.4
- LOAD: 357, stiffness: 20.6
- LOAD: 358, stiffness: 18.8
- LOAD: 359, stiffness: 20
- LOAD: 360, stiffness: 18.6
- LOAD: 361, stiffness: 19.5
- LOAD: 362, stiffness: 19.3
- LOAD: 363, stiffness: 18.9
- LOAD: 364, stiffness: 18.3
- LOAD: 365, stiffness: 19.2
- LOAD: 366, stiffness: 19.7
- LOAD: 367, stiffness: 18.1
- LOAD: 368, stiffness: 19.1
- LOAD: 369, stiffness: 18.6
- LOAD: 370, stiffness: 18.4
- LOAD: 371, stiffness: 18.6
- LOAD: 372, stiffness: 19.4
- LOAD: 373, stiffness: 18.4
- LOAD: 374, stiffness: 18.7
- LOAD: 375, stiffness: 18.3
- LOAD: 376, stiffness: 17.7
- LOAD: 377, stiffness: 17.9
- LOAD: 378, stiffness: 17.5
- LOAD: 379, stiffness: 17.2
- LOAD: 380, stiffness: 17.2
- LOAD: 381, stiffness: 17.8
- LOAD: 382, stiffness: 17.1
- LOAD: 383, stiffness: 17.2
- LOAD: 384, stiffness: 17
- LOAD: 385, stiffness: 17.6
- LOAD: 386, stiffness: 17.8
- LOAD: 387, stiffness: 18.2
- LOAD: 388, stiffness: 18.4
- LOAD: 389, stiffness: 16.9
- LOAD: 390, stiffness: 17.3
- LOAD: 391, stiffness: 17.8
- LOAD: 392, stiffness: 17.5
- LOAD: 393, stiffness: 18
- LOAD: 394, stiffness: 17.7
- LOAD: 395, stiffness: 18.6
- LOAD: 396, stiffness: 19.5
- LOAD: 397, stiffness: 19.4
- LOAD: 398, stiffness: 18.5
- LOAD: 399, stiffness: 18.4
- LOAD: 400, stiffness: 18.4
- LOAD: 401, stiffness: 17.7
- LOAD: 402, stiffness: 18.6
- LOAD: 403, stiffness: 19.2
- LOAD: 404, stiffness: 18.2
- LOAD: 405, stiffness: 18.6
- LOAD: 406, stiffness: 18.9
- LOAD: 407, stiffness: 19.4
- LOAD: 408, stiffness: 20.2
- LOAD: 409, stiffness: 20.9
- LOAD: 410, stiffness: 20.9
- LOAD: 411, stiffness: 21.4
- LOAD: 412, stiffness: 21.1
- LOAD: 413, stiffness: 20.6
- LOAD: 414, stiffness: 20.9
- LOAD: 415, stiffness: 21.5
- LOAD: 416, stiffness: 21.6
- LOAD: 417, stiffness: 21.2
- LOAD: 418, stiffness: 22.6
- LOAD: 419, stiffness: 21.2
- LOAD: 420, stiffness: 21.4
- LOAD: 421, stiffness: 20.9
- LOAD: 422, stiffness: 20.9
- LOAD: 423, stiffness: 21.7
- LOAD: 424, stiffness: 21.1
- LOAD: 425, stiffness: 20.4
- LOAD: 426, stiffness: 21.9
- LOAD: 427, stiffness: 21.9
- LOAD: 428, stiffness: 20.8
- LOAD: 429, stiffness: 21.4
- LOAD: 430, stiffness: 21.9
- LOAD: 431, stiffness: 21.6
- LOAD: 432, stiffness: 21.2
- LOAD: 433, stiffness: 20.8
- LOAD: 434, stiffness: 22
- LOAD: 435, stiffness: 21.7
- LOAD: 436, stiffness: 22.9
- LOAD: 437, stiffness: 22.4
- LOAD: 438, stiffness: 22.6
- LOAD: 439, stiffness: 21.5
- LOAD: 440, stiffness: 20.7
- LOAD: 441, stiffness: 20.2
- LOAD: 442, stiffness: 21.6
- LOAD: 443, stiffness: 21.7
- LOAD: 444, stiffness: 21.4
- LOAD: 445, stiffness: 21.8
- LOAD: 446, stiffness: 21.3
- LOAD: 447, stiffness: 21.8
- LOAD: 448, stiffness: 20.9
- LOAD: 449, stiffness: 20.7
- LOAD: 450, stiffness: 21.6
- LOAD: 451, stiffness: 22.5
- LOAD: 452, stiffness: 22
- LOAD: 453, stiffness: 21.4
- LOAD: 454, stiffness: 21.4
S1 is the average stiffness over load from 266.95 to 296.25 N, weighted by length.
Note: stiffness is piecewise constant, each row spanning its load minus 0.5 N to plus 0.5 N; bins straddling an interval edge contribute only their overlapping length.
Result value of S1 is 17.2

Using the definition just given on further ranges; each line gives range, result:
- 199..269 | 18.3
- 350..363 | 19.3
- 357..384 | 18.5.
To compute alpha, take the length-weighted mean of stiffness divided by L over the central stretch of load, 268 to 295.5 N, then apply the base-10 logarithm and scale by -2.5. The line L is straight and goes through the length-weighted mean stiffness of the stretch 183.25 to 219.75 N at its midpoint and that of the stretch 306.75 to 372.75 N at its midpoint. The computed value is 0.13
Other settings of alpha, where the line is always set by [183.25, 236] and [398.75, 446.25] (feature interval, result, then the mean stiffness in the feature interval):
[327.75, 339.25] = 0.04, 19.5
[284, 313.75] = 0.08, 18.6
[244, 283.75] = 0.19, 16.6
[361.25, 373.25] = 0.09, 18.9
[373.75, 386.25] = 0.17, 17.6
